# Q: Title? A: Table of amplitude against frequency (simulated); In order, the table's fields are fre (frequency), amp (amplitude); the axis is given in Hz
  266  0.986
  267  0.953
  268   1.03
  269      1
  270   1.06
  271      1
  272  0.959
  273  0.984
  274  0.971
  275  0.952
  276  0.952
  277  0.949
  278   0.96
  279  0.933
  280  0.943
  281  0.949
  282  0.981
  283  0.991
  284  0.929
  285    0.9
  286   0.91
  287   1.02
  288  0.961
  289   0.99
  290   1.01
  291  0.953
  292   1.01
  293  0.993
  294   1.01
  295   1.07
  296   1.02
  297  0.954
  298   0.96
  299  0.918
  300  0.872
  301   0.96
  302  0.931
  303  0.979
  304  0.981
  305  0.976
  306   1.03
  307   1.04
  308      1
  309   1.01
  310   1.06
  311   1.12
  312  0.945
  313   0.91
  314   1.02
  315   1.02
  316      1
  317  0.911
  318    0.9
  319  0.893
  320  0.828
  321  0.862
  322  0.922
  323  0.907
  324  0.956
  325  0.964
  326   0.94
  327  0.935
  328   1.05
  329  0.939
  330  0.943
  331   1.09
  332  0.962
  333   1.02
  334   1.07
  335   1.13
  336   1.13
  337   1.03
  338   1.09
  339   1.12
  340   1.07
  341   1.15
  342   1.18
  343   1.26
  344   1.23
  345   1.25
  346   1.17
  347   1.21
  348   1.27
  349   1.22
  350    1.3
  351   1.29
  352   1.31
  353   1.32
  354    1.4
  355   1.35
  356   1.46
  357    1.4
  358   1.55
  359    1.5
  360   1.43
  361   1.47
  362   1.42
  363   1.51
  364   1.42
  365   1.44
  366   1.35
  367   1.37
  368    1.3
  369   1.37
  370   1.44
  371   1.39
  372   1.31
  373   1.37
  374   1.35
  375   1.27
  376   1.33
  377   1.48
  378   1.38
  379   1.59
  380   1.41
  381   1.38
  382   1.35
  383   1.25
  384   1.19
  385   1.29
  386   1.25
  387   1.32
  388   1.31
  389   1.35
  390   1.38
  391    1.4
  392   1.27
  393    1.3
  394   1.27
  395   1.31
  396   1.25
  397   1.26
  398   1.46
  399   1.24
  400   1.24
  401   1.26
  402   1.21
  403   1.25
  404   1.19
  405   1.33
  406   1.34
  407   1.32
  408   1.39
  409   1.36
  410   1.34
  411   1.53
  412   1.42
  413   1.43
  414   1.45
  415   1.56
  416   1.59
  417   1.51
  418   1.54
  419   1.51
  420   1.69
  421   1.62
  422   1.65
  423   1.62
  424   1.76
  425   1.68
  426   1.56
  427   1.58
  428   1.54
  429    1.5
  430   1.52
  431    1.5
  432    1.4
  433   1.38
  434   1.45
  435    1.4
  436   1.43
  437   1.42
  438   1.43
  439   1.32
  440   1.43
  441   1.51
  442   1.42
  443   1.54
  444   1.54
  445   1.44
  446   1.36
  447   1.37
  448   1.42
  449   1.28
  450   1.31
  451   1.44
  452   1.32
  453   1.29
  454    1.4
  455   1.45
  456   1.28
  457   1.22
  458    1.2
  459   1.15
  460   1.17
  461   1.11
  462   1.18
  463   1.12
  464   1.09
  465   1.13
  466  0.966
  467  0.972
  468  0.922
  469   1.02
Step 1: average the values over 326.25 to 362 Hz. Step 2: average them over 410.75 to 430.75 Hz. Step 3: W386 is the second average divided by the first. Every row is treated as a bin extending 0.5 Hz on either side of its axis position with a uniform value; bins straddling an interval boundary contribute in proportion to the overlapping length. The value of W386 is 1.3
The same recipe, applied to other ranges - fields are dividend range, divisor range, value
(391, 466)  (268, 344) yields 1.40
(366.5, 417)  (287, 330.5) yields 1.39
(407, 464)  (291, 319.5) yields 1.45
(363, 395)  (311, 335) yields 1.40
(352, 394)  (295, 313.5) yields 1.40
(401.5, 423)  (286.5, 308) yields 1.47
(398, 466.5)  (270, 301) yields 1.44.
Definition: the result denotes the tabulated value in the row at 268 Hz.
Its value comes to 1.03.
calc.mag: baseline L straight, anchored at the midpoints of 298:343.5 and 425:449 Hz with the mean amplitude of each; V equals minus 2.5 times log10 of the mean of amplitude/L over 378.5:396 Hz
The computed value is -0.06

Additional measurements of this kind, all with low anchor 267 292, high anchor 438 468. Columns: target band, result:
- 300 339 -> 0.06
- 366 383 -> -0.20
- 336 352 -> -0.10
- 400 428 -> -0.20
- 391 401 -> -0.10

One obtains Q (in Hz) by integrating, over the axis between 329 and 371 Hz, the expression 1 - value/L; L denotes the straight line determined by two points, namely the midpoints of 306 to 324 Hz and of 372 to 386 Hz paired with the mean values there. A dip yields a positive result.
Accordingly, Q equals -3.1 Hz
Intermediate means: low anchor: 0.963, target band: 1.27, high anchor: 1.35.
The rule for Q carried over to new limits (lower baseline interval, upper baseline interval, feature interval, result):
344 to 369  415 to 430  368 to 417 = 4.5 Hz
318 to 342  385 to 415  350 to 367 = -4.1 Hz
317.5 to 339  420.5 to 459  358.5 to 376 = -3.8 Hz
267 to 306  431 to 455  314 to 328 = 1.8 Hz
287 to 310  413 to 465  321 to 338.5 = 1.3 Hz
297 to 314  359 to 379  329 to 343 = 1.2 Hz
